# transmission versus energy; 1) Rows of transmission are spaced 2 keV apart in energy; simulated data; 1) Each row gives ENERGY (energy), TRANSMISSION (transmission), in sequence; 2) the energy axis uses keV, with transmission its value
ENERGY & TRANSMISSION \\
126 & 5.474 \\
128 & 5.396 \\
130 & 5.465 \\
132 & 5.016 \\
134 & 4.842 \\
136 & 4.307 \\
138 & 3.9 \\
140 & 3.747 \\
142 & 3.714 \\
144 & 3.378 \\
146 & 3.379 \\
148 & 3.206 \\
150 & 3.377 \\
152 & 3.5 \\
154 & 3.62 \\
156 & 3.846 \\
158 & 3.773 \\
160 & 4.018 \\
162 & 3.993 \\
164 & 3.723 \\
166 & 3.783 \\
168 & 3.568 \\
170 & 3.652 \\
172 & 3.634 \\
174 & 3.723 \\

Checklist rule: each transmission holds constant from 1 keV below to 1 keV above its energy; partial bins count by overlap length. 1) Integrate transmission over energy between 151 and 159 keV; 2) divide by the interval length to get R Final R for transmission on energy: 3.68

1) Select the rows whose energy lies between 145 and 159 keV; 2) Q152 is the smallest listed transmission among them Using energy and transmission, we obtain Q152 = 3.206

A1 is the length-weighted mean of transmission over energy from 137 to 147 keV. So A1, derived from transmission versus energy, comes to 3.62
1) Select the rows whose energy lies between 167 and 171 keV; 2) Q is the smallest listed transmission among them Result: 3.568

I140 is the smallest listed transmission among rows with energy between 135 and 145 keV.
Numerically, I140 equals 3.378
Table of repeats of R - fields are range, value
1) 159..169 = 3.82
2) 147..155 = 3.43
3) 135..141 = 3.98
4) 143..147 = 3.38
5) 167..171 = 3.61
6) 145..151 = 3.32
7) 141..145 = 3.55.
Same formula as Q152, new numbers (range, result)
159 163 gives 3.993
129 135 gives 4.842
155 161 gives 3.773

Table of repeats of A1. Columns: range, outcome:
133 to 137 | 4.57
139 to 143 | 3.73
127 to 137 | 5.01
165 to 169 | 3.68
